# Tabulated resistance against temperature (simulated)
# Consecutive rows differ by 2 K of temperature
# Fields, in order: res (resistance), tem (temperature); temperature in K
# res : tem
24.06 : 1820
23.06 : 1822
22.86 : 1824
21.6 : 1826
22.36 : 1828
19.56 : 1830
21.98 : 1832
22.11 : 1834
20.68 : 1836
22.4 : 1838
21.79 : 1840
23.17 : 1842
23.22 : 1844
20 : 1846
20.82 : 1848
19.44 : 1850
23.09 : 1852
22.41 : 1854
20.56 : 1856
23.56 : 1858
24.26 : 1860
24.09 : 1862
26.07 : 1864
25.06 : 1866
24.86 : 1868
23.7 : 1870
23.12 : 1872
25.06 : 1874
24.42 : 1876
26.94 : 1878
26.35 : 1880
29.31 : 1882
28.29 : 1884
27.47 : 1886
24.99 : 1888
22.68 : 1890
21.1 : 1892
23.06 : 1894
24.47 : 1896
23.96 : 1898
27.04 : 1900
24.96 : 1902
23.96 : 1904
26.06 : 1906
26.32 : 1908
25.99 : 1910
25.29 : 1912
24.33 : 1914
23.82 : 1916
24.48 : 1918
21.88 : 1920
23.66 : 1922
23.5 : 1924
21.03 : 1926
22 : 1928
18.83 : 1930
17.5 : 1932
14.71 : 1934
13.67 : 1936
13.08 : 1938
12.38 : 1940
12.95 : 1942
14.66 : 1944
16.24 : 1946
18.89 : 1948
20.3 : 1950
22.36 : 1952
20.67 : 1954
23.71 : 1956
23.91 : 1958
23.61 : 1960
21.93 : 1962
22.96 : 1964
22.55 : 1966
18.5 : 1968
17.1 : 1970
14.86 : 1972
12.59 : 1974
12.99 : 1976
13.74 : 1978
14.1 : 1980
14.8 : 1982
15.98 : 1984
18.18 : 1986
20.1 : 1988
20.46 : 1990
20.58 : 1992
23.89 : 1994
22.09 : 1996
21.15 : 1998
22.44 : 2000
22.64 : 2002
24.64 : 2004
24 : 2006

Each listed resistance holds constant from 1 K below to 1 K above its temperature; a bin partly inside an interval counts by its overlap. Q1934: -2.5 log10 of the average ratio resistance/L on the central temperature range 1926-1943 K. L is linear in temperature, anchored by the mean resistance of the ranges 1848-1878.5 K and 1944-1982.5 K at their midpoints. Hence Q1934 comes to 0.253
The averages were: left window 23.6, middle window 16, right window 18.7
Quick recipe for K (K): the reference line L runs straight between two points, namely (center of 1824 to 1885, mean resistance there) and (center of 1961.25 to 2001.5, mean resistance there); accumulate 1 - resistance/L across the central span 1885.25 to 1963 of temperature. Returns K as -2.9 K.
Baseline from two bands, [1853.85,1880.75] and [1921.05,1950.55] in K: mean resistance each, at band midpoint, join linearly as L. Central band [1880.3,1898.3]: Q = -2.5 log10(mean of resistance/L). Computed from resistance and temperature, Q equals -0.14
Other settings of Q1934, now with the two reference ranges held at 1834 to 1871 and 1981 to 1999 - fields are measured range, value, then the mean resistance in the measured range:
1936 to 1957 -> 0.19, 17.3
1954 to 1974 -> -0.02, 20.6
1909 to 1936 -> -0.03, 21.8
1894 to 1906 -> -0.15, 24.8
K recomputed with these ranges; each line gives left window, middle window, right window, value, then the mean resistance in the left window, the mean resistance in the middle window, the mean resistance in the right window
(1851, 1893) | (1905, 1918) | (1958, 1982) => -1.98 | 24.6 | 25.2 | 17.9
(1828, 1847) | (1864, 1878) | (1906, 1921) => -1.01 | 21.7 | 24.7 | 24.7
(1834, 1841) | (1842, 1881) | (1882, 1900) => -0.60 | 21.7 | 23.5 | 24.9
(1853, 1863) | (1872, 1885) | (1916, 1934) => -2.30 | 23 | 26.5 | 21.3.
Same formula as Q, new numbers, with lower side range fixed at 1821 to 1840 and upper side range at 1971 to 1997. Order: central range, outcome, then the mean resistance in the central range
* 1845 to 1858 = 0.00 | 21.2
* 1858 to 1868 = -0.18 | 24.7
